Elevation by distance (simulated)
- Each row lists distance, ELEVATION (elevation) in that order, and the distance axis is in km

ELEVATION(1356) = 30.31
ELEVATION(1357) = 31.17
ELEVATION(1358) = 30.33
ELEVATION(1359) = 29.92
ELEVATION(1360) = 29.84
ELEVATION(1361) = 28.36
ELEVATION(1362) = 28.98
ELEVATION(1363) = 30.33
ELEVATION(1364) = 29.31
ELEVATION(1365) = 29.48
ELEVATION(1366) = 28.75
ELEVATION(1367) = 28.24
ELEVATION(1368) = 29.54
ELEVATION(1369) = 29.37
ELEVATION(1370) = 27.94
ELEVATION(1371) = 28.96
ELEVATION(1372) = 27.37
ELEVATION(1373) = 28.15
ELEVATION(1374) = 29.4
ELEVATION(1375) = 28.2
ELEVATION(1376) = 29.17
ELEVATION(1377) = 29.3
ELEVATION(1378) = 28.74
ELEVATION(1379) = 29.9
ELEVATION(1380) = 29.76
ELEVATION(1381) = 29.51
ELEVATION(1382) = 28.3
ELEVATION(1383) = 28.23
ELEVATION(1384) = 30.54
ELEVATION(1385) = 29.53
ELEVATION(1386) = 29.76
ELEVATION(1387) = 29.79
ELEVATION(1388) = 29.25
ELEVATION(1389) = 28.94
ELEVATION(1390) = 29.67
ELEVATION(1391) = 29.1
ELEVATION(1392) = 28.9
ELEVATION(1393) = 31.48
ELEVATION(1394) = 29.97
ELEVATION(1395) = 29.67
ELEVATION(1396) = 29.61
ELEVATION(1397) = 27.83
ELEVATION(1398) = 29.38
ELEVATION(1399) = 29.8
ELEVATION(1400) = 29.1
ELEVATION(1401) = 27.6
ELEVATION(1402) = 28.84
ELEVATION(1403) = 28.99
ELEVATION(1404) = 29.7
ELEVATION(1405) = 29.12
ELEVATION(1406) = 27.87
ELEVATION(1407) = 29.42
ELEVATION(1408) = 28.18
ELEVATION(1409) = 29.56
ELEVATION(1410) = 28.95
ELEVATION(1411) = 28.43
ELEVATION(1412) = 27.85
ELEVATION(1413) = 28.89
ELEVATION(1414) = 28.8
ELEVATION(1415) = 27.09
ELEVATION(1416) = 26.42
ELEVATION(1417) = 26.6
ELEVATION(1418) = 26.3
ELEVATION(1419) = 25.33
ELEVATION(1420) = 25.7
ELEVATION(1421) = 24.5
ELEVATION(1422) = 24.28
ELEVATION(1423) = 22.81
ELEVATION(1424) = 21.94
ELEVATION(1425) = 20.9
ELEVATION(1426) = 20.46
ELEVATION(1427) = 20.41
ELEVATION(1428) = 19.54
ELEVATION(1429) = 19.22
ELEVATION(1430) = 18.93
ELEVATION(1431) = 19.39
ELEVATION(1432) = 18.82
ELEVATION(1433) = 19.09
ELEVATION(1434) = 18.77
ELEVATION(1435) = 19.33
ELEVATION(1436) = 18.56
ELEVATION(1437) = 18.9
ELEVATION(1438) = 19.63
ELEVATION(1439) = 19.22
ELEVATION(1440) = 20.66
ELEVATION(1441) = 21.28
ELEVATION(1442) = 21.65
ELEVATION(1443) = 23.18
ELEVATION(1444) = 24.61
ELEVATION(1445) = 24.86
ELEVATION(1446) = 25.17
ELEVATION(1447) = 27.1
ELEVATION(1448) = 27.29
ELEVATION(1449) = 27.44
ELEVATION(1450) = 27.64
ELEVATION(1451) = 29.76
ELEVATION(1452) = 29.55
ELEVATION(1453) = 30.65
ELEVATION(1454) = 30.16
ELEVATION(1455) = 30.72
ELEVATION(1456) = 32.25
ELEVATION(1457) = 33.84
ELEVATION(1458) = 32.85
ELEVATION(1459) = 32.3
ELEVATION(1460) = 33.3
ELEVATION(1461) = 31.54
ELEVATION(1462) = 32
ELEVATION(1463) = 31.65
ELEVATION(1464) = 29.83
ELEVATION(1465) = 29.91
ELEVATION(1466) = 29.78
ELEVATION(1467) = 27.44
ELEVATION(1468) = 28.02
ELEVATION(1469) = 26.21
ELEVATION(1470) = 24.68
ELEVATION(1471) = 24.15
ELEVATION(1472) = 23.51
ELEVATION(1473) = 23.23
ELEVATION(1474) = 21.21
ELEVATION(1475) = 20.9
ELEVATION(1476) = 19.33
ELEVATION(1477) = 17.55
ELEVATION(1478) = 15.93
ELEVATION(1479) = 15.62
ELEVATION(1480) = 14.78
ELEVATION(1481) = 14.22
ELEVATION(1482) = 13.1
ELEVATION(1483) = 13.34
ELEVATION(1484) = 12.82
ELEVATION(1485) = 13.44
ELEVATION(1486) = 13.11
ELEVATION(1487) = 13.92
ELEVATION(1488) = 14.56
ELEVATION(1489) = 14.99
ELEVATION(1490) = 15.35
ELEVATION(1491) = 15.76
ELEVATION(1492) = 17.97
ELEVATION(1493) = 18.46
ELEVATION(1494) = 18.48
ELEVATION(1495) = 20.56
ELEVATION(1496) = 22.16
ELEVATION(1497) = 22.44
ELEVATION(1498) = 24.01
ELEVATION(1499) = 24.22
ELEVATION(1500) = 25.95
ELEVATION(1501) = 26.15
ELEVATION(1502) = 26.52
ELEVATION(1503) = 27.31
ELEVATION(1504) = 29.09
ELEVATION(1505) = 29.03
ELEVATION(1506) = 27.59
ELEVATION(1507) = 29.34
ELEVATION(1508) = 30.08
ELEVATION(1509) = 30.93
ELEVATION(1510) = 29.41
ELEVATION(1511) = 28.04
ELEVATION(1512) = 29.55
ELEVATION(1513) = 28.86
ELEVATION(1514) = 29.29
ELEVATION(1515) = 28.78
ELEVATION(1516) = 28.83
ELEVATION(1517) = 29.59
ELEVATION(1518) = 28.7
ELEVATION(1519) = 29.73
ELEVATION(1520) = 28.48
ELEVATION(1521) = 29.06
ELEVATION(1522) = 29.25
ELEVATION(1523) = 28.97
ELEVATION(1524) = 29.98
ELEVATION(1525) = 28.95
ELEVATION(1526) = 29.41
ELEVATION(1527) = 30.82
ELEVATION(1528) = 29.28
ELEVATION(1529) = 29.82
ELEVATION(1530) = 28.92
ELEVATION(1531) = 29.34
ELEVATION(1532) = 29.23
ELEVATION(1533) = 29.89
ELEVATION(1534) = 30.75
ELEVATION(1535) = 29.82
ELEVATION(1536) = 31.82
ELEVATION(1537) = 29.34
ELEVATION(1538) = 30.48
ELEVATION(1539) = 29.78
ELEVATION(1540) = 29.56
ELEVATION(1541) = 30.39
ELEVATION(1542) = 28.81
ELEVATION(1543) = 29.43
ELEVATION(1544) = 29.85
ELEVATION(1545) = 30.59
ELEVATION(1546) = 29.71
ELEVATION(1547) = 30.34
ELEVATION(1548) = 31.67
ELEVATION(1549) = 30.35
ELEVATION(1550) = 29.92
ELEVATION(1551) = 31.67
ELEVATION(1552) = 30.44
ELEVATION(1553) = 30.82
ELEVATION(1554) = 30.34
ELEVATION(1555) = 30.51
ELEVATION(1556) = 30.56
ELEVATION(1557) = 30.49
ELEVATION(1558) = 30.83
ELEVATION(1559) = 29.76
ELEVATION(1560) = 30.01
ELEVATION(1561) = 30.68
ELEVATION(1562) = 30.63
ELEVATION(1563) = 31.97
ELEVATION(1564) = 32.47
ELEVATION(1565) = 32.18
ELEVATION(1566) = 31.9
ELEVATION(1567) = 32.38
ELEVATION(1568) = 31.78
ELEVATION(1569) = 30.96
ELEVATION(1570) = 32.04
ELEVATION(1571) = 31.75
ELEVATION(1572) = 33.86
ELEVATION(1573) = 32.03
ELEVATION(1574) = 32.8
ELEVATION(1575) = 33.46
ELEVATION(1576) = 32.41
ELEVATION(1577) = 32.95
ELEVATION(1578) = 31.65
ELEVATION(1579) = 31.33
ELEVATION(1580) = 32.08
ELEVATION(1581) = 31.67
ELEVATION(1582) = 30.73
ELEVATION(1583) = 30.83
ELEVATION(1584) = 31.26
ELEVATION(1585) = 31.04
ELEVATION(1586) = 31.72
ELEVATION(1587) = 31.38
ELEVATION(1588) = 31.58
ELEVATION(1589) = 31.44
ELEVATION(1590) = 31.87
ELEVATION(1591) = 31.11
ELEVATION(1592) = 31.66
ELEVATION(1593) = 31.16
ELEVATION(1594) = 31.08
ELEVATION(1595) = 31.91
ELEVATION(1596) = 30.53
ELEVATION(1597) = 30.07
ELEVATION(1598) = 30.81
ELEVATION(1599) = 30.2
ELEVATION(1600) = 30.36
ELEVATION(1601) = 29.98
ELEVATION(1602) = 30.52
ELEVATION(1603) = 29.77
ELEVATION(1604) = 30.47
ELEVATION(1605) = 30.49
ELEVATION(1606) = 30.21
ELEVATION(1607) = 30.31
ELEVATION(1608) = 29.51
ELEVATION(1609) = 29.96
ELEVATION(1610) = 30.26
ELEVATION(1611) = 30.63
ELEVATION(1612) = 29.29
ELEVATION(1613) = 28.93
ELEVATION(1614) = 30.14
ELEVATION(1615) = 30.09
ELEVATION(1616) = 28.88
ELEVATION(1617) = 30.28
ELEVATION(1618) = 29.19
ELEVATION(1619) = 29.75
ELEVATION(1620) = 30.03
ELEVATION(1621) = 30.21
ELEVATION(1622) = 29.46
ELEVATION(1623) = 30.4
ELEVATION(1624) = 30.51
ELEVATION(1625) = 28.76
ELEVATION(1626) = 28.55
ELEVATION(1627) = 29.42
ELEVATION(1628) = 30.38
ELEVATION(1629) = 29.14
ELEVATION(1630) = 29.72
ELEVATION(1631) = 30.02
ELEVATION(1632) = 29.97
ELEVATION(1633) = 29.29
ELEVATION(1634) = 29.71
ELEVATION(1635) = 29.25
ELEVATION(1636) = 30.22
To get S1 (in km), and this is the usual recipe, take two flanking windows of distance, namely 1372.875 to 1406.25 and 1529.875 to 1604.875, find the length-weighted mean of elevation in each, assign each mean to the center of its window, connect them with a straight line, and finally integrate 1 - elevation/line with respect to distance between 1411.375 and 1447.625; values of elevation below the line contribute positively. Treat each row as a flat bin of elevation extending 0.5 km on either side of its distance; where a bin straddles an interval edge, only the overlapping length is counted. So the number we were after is 8.4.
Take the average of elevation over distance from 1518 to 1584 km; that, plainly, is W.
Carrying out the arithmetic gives 30.7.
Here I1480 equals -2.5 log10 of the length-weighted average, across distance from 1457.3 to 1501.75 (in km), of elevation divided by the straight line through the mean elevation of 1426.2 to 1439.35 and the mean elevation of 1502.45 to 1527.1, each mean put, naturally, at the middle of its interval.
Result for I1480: 0.12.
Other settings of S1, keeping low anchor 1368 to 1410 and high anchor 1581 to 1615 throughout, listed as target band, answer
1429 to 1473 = 5.6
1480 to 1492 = 6.3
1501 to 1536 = 1.0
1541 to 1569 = -0.4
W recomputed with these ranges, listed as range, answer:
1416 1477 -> 24.9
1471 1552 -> 25.3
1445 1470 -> 29.6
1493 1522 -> 27.1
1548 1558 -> 30.6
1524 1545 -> 29.8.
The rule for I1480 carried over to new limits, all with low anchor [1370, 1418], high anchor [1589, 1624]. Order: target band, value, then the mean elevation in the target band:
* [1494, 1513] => 0.115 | 26.6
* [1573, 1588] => -0.059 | 31.8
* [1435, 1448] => 0.300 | 22.2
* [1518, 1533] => 0.014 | 29.4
